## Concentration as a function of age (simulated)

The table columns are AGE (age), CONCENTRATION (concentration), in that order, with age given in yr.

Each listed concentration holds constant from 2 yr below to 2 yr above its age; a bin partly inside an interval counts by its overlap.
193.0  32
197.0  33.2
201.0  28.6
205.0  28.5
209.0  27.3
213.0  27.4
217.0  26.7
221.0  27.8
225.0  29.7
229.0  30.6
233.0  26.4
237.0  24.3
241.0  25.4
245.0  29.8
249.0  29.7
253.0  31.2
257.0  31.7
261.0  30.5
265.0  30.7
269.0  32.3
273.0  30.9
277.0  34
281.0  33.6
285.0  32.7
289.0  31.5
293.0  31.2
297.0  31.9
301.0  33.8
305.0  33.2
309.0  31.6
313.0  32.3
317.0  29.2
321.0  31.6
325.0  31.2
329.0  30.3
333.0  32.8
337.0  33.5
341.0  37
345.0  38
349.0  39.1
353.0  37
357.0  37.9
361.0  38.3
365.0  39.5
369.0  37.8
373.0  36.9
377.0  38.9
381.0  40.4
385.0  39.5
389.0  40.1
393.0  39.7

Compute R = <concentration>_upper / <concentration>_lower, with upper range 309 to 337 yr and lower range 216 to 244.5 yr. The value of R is 1.15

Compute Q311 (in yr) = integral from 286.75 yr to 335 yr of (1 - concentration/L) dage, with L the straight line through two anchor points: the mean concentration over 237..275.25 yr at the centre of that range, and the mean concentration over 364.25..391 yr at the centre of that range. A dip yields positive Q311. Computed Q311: 3.22 yr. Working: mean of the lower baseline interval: 30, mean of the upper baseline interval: 39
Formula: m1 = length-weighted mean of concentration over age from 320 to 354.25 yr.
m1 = 34.5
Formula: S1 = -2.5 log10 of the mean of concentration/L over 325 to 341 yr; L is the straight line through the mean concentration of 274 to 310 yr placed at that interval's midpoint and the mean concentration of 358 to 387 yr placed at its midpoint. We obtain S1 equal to 0.097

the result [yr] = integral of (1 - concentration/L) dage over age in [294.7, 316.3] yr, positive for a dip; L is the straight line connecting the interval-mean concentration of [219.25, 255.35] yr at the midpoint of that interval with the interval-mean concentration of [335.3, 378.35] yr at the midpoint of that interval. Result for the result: 0.8 yr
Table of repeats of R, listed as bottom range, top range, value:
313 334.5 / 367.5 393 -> 1.25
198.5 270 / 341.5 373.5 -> 1.32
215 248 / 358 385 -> 1.40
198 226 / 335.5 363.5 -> 1.33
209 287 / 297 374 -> 1.17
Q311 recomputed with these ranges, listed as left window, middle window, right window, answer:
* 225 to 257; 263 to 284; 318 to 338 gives -1.9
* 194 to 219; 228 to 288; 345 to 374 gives 3.1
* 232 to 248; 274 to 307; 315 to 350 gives -2.5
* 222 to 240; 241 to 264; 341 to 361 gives -0.5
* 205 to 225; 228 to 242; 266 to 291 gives 1.3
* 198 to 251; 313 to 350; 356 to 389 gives 2.5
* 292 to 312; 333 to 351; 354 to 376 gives -0.2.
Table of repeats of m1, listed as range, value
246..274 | 31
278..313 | 32.5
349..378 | 38.1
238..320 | 31.3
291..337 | 31.8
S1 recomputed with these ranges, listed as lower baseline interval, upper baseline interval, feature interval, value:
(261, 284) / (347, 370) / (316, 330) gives 0.17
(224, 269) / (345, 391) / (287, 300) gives 0.04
